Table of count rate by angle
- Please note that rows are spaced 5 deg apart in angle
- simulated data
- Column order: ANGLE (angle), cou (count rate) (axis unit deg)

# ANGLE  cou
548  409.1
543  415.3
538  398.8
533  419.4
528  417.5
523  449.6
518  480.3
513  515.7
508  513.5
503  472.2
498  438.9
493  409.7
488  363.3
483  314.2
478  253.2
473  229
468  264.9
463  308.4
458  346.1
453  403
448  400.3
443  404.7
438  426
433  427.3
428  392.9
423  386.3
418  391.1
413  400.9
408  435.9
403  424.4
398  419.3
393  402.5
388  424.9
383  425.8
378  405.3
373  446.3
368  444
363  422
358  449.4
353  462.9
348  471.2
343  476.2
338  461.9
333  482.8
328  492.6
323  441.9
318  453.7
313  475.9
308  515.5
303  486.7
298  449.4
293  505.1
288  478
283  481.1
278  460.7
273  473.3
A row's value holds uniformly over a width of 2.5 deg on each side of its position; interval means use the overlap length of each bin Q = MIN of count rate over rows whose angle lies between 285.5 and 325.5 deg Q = 441.9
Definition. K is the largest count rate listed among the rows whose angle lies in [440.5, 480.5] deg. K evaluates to 404.7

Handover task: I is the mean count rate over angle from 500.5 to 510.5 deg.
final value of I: 493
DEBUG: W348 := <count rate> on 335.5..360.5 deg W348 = 464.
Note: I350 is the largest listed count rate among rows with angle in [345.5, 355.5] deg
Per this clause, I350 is 471.2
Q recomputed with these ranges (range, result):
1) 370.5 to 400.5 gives 402.5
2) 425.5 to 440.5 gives 392.9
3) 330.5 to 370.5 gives 422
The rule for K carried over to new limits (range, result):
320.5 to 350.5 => 492.6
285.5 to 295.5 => 505.1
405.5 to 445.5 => 435.9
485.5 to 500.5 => 438.9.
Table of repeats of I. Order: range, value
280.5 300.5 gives 478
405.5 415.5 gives 418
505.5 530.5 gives 475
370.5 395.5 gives 421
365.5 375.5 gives 445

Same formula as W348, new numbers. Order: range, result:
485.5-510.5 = 440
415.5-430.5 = 390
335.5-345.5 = 469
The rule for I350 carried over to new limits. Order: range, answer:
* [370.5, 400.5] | 446.3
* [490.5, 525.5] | 515.7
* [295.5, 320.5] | 515.5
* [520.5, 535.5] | 449.6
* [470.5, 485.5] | 314.2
